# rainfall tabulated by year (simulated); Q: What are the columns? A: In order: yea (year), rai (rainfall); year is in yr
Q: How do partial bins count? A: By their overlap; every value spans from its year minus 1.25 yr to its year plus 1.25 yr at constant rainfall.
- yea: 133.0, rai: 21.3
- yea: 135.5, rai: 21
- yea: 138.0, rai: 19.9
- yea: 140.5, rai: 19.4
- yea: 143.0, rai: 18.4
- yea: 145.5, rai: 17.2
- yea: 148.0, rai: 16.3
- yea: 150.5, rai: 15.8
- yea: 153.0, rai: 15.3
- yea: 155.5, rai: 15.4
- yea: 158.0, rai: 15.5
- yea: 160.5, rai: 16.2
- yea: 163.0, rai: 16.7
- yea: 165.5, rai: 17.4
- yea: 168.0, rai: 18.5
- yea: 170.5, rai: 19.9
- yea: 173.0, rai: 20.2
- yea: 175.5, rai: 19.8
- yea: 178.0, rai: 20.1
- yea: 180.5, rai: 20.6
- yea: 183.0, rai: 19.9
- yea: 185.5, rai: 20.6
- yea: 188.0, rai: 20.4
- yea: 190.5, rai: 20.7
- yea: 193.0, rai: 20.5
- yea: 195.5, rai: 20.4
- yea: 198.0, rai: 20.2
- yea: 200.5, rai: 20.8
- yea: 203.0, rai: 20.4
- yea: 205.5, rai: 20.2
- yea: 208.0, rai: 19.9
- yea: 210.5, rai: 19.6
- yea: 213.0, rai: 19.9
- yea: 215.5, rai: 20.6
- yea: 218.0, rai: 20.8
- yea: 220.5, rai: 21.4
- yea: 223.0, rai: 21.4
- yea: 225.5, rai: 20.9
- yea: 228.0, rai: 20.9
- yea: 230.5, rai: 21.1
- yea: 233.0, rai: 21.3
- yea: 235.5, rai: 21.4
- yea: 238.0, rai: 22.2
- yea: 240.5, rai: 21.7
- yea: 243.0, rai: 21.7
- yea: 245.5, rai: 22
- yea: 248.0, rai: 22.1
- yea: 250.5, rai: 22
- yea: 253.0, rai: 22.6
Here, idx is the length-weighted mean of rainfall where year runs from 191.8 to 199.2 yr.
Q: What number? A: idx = 20.4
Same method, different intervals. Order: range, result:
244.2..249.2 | 22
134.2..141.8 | 20.1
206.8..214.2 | 19.8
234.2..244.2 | 21.7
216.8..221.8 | 21.1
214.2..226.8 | 21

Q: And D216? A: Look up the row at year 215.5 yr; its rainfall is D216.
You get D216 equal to 20.6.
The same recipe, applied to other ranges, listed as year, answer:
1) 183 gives 19.9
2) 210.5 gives 19.6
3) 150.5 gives 15.8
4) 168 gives 18.5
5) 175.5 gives 19.8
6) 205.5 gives 20.2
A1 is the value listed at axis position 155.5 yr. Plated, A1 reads 15.4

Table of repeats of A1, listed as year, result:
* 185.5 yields 20.6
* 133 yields 21.3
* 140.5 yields 19.4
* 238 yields 22.2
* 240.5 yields 21.7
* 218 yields 20.8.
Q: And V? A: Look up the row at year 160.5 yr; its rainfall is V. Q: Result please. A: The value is 16.2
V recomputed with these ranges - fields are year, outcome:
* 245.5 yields 22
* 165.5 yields 17.4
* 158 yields 15.5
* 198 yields 20.2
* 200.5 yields 20.8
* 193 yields 20.5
